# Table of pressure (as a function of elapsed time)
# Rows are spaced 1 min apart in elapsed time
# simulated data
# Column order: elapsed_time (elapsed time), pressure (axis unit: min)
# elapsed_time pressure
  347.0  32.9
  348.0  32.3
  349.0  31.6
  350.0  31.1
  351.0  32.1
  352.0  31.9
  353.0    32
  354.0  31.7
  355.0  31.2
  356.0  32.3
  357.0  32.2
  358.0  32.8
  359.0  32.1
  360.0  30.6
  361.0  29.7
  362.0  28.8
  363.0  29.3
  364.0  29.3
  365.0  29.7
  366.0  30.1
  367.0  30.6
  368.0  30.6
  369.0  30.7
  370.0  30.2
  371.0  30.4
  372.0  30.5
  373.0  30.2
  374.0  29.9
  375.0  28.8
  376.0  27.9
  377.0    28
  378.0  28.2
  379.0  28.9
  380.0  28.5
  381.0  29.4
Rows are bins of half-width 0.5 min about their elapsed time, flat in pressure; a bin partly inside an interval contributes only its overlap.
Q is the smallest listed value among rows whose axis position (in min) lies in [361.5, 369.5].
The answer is 28.8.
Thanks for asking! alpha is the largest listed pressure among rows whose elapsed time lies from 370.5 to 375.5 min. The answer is 30.5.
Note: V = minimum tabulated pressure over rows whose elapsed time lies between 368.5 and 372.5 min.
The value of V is 30.2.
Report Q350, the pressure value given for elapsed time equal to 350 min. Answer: 31.1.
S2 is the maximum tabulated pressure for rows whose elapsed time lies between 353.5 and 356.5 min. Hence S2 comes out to 32.3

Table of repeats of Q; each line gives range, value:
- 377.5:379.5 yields 28.2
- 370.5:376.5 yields 27.9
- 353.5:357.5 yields 31.2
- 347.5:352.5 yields 31.1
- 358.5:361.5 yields 29.7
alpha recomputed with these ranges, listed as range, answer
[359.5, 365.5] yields 30.6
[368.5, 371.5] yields 30.7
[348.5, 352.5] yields 32.1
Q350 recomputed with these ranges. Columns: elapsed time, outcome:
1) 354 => 31.7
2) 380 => 28.5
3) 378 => 28.2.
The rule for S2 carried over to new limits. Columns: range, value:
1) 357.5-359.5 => 32.8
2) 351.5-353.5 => 32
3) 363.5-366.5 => 30.1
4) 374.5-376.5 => 28.8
